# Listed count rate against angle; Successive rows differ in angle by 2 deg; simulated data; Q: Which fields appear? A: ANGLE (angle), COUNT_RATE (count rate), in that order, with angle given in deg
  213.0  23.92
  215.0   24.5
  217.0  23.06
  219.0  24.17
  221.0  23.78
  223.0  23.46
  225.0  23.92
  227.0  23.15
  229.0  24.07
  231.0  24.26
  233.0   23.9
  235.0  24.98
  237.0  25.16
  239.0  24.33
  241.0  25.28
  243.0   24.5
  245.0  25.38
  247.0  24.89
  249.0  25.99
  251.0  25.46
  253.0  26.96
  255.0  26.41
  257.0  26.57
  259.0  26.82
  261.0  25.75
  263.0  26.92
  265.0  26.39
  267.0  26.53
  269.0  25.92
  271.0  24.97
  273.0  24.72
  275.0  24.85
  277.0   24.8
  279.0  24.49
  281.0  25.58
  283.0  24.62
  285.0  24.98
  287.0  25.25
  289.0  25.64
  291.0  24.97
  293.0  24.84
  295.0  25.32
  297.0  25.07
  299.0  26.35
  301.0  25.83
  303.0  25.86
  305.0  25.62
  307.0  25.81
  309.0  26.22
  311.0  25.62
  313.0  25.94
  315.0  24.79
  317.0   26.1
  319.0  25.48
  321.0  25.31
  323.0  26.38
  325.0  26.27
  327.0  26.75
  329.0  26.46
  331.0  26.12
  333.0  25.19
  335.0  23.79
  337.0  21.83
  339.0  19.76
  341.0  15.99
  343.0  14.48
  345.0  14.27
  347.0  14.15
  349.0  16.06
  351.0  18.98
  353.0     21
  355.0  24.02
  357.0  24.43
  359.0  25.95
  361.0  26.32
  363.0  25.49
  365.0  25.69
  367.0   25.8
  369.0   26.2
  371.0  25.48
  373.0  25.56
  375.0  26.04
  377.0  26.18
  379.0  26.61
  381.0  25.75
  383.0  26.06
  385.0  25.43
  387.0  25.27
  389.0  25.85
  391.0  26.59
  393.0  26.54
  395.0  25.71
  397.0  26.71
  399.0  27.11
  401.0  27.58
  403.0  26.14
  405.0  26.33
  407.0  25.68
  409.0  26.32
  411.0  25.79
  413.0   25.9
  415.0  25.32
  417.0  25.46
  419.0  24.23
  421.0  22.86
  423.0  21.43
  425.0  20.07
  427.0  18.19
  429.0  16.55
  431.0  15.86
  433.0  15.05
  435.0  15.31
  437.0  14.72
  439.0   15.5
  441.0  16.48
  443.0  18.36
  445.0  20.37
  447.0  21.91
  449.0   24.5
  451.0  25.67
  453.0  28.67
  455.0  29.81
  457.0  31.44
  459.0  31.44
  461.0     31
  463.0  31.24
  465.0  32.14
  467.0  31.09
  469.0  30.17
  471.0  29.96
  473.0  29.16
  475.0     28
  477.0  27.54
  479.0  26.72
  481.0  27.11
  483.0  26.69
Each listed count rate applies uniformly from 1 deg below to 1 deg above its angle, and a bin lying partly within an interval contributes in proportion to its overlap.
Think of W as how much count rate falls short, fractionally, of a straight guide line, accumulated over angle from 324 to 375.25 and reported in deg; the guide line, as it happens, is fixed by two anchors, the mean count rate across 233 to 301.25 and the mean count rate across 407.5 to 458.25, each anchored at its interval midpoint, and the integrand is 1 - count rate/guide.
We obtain 2.1 deg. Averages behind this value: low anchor 25.5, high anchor 21.9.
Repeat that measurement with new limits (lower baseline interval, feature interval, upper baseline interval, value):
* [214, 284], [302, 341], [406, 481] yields -0.3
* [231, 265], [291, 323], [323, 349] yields -4.2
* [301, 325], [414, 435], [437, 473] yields 4.7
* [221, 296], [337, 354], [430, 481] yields 5.4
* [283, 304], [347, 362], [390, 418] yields 2.3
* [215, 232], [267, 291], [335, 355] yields -4.5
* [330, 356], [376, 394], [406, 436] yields -4.6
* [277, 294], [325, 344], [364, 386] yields 2.2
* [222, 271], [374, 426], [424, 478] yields -2.4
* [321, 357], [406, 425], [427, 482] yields -0.8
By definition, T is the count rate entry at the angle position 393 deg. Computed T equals 26.54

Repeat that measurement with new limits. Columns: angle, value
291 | 24.97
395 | 25.71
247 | 24.89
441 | 16.48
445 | 20.37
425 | 20.07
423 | 21.43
